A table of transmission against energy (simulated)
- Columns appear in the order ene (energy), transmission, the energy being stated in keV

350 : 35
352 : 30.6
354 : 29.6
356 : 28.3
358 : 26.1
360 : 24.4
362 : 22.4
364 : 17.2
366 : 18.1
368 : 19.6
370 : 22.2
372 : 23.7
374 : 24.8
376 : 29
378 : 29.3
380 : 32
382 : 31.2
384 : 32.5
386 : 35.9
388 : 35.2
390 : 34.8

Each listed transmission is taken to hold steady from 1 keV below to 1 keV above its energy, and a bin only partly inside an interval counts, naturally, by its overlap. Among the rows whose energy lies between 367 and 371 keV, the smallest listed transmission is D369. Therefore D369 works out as 19.6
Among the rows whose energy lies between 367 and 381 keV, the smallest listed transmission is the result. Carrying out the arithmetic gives 19.6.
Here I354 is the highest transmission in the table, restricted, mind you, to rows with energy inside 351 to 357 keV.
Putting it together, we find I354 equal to 30.6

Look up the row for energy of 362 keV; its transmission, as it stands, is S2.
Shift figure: 22.4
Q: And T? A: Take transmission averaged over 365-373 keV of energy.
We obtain 20.9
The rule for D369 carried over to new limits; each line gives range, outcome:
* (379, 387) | 31.2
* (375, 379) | 29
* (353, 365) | 17.2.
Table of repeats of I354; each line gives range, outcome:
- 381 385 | 32.5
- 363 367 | 18.1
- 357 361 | 26.1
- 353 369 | 29.6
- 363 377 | 29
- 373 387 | 35.9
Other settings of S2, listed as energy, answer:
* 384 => 32.5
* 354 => 29.6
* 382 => 31.2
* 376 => 29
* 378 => 29.3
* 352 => 30.6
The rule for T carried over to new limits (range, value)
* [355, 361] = 26.3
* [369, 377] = 24.9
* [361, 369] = 19.3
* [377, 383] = 30.8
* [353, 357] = 29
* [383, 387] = 34.2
